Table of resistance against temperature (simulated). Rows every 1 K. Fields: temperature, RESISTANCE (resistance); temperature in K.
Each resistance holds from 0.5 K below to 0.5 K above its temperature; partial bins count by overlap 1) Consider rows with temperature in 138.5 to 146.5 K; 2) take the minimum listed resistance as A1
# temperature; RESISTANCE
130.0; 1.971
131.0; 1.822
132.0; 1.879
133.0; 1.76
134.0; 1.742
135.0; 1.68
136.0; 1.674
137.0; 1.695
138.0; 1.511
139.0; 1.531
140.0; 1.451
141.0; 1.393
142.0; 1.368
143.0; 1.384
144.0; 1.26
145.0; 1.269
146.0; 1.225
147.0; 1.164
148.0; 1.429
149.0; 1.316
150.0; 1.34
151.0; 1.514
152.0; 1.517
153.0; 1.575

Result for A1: 1.225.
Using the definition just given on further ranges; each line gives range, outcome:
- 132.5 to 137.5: 1.674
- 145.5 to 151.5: 1.164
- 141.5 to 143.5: 1.368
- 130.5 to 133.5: 1.76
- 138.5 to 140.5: 1.451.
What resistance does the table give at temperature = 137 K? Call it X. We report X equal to 1.695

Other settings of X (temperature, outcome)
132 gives 1.879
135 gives 1.68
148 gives 1.429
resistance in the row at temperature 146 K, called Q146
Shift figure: 1.225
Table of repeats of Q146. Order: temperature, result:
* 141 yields 1.393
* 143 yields 1.384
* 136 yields 1.674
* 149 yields 1.316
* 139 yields 1.531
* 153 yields 1.575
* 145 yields 1.269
